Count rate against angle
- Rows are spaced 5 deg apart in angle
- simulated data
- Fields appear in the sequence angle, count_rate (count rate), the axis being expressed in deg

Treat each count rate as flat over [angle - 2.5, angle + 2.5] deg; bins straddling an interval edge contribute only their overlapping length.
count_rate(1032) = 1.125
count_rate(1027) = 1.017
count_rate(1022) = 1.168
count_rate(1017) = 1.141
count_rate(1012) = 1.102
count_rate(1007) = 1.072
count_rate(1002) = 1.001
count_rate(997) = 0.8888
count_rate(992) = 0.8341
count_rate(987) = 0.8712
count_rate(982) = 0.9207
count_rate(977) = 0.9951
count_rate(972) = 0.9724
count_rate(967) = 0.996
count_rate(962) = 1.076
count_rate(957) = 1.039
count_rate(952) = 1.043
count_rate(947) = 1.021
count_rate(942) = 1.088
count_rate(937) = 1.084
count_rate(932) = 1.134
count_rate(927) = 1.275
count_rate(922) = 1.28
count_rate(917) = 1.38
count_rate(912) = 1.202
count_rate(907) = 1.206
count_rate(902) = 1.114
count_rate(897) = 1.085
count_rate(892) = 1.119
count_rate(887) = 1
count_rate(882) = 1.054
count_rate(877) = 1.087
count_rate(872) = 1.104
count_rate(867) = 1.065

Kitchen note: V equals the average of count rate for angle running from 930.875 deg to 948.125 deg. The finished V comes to 1.08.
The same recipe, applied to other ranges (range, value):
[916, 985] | 1.09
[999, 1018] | 1.07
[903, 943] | 1.21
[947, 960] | 1.04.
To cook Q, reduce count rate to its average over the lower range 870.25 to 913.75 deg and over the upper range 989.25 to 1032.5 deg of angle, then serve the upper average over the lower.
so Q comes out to 0.93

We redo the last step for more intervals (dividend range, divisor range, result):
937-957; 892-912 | 0.92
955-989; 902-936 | 0.80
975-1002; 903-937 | 0.74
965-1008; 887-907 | 0.86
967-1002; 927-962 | 0.85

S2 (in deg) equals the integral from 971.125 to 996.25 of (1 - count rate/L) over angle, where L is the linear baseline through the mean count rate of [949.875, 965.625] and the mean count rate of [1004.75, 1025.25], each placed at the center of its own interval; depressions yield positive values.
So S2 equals 3.9 deg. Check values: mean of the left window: 1.05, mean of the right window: 1.12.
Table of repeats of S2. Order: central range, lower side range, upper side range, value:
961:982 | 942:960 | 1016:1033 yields 1.32 deg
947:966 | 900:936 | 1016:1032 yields 2.21 deg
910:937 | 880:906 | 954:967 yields -4.40 deg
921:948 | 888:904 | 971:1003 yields -3.27 deg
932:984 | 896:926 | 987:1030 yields 4.38 deg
